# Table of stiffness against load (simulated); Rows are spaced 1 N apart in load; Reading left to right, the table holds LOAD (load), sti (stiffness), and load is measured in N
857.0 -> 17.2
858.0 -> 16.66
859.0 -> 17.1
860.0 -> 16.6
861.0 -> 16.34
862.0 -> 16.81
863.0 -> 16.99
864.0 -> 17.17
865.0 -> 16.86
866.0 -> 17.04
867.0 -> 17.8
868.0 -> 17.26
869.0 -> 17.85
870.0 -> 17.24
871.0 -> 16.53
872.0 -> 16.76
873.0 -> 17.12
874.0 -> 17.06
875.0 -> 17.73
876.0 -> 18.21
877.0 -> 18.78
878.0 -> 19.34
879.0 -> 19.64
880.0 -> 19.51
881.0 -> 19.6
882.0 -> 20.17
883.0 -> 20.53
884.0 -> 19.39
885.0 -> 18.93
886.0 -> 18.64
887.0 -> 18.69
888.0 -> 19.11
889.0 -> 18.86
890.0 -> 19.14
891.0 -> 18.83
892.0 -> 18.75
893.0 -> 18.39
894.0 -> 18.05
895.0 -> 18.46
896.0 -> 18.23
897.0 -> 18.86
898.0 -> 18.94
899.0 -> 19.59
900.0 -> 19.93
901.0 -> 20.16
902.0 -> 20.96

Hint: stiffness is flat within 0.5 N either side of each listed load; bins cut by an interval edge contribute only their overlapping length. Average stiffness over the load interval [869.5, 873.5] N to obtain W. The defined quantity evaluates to 16.9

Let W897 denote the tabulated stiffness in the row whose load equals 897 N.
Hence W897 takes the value 18.86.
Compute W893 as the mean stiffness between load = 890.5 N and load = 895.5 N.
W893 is 18.5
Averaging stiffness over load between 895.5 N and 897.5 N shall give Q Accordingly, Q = 18.5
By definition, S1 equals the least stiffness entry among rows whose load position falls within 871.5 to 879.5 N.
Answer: 16.76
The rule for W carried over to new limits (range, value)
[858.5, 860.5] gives 16.9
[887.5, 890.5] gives 19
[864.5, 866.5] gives 16.9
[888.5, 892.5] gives 18.9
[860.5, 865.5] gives 16.8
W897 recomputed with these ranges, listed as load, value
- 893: 18.39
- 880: 19.51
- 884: 19.39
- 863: 16.99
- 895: 18.46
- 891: 18.83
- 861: 16.34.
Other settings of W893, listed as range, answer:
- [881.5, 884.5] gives 20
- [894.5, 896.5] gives 18.3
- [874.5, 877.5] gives 18.2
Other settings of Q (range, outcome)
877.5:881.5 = 19.5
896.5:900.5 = 19.3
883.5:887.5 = 18.9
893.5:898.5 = 18.5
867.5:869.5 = 17.6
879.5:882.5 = 19.8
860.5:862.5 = 16.6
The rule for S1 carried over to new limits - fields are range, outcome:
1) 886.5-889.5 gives 18.69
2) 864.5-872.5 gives 16.53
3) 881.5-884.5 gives 19.39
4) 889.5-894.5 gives 18.05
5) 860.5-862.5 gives 16.34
